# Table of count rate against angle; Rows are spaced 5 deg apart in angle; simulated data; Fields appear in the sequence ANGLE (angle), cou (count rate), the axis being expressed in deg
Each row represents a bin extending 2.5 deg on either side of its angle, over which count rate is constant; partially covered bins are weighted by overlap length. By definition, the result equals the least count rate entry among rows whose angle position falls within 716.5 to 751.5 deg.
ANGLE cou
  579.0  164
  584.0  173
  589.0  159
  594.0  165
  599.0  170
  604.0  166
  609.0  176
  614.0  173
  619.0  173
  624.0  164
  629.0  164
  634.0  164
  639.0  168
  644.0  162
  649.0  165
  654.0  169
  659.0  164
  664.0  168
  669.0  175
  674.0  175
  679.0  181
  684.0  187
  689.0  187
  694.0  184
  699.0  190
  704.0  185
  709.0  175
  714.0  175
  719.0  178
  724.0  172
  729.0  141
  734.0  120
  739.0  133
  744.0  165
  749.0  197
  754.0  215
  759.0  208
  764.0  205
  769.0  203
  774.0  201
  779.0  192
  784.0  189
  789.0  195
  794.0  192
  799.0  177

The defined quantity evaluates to 120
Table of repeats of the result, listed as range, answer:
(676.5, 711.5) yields 175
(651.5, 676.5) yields 164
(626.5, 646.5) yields 162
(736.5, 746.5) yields 133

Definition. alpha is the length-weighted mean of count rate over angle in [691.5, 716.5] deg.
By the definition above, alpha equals 182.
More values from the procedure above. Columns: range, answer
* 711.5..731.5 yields 166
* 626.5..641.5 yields 165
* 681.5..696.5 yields 186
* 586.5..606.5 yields 165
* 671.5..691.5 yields 182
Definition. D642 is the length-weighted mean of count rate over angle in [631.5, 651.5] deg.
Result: 165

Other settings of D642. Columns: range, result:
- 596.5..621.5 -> 172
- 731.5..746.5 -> 139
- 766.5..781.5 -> 199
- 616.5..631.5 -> 167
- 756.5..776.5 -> 204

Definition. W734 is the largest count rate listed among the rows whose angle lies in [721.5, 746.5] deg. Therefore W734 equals 172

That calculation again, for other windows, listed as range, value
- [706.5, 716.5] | 175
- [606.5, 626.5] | 176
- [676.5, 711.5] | 190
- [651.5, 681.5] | 181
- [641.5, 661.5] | 169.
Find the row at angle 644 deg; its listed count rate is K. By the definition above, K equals 162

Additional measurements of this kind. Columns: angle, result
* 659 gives 164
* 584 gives 173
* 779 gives 192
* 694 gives 184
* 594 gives 165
